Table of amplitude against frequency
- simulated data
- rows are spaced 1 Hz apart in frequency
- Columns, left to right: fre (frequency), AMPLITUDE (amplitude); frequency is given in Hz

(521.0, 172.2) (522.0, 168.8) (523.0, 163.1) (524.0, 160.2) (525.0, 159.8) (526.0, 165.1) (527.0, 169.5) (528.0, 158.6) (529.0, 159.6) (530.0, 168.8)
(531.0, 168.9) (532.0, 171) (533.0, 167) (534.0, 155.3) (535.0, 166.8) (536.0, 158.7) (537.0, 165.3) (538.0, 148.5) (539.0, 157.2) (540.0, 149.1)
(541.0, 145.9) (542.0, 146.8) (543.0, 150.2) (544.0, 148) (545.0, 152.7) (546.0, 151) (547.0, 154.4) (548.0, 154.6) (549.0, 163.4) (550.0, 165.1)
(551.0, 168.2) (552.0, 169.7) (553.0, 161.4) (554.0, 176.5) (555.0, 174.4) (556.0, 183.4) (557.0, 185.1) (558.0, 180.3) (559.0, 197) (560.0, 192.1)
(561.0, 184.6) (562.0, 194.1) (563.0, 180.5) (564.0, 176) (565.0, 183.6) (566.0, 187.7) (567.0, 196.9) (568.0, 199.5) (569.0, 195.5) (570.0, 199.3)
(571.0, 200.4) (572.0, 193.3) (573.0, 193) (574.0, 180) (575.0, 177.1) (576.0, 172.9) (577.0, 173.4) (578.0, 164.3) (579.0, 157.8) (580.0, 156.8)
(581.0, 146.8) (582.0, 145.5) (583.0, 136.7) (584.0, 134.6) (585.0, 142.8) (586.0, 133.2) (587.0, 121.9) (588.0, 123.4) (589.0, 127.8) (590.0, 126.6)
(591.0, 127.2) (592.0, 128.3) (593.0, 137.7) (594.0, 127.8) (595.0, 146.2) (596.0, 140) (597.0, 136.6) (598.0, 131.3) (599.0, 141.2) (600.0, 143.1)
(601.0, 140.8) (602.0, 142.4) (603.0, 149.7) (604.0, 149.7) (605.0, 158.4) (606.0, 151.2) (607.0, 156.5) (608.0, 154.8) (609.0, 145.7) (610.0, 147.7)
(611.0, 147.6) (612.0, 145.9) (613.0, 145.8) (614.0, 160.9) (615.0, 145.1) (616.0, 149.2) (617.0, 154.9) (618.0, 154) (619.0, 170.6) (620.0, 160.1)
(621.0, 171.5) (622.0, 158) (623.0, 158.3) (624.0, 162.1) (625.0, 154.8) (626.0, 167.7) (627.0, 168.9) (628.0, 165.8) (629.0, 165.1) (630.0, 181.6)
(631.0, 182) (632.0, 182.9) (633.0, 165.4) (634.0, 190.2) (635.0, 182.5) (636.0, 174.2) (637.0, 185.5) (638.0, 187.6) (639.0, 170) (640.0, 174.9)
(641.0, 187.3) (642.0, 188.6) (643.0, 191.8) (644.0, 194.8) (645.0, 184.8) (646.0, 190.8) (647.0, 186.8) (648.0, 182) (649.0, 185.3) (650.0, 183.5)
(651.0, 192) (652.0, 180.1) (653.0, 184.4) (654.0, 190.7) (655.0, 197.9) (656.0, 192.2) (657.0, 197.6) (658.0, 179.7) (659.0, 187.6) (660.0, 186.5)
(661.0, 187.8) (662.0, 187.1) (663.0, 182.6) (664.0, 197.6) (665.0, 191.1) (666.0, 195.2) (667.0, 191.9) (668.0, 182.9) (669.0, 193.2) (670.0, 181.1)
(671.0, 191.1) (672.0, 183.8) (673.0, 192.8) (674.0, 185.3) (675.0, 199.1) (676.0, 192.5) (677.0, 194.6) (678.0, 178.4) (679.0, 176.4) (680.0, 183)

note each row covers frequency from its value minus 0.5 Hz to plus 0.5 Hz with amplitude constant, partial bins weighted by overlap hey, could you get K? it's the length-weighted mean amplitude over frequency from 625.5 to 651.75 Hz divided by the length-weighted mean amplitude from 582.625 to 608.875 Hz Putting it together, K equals 1.30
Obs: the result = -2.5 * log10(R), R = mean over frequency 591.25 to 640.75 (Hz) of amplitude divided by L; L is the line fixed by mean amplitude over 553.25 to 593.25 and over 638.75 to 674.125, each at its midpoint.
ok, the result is 0.134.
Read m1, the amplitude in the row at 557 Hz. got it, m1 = 185.1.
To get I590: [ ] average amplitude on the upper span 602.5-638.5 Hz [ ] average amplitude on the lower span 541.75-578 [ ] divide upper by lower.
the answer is 0.92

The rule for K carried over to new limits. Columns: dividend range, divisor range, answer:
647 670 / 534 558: 1.17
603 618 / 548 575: 0.82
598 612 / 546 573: 0.82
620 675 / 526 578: 1.06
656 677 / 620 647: 1.07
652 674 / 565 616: 1.23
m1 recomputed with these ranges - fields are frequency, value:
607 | 156.5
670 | 181.1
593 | 137.7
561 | 184.6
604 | 149.7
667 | 191.9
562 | 194.1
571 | 200.4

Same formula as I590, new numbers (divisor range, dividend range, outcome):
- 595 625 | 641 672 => 1.25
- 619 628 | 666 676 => 1.16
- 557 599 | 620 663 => 1.11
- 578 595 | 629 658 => 1.35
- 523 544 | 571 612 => 0.93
